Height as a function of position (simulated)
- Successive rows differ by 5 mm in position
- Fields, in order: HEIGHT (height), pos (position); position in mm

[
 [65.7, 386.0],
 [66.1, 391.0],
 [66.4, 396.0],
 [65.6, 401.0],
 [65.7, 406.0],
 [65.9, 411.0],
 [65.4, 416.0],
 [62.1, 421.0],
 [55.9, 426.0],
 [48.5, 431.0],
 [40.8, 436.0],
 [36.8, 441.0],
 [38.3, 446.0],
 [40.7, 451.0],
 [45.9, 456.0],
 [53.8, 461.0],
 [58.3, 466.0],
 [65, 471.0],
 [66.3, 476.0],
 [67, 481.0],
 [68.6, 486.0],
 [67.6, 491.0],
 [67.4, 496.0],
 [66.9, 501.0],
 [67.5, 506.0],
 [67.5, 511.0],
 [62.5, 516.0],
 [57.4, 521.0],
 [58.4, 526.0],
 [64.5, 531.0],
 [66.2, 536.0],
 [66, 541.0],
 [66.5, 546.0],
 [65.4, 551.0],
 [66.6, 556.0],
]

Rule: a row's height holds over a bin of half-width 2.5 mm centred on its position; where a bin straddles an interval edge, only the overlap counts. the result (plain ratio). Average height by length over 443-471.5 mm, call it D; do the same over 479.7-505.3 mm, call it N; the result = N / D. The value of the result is 1.38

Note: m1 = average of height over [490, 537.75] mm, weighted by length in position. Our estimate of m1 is 64.5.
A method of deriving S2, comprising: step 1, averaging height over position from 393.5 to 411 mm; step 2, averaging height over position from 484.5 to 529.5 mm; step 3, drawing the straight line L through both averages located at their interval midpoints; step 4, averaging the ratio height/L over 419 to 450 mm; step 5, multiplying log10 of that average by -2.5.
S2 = 0.37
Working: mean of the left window 65.9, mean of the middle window 46.5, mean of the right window 64.8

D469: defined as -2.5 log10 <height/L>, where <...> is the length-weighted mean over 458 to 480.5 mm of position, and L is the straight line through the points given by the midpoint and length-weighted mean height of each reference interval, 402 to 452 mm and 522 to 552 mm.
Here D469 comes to -0.07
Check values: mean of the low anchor 52.8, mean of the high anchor 64.1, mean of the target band 61.1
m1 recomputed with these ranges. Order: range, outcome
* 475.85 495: 67.5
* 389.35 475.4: 55.5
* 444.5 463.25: 44.9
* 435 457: 40.1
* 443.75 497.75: 58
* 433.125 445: 39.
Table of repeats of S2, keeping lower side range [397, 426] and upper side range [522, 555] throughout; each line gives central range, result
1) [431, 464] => 0.43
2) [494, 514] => -0.05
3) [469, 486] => -0.04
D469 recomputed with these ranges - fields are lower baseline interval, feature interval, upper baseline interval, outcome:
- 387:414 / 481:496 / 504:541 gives -0.06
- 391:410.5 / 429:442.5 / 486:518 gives 0.49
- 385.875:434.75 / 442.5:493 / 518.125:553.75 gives 0.11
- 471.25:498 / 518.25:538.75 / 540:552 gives 0.08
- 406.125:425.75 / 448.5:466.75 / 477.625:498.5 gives 0.33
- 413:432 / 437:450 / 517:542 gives 0.48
